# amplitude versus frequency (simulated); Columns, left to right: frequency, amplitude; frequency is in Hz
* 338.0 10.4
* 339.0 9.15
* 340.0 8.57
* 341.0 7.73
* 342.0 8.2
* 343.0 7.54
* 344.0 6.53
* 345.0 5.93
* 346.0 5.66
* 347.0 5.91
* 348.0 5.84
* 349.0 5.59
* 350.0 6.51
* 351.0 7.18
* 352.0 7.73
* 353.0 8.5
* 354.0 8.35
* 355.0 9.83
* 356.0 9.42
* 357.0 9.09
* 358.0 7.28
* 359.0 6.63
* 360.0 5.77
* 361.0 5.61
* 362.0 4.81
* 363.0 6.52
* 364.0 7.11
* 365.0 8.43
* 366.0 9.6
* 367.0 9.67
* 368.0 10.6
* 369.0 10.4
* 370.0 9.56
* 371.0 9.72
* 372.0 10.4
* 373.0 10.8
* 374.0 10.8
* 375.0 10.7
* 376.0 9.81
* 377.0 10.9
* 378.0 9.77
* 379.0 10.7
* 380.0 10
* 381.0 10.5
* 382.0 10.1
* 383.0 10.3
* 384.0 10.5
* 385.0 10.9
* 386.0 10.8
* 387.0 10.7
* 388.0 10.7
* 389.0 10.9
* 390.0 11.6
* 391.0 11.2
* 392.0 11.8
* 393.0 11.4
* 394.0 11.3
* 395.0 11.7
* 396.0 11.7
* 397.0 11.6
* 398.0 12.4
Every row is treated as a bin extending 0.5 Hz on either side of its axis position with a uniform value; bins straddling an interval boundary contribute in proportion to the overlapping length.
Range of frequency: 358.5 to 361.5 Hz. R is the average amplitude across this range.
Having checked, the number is 6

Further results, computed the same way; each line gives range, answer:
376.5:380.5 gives 10.3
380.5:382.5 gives 10.3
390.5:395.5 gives 11.5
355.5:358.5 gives 8.6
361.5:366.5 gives 7.29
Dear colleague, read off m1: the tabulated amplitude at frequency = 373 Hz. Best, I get 10.8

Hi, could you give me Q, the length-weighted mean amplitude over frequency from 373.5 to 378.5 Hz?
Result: 10.4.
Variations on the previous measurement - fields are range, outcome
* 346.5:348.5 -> 5.88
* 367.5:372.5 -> 10.1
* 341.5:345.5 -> 7.05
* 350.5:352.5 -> 7.46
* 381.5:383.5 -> 10.2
